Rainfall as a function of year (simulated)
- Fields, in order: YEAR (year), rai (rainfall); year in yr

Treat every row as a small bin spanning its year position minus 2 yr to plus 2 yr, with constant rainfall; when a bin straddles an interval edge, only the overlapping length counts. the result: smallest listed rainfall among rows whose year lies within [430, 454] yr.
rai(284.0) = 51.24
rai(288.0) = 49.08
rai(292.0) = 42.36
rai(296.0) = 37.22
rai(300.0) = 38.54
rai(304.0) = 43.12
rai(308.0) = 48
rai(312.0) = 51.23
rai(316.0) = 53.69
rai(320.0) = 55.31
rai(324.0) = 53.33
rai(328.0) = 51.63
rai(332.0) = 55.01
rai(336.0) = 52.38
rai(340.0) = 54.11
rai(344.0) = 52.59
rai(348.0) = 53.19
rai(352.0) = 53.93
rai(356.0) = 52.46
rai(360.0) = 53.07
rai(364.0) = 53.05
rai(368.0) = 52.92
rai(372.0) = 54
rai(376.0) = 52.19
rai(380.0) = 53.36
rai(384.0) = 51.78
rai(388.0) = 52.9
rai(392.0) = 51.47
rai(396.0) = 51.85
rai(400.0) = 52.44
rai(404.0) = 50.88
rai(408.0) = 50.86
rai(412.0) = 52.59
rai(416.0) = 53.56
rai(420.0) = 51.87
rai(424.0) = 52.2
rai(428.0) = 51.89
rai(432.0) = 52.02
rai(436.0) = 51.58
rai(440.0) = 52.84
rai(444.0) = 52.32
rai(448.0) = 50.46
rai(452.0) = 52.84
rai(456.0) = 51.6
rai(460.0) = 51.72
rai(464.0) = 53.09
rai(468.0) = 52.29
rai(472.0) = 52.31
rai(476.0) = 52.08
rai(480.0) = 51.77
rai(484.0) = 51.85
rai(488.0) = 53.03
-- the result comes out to 50.46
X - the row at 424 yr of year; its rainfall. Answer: 52.2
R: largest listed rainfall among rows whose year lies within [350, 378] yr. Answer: 54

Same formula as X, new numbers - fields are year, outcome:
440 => 52.84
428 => 51.89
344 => 52.59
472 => 52.31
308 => 48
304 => 43.12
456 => 51.6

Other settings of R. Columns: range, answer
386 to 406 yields 52.9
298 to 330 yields 55.31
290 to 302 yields 42.36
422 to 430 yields 52.2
